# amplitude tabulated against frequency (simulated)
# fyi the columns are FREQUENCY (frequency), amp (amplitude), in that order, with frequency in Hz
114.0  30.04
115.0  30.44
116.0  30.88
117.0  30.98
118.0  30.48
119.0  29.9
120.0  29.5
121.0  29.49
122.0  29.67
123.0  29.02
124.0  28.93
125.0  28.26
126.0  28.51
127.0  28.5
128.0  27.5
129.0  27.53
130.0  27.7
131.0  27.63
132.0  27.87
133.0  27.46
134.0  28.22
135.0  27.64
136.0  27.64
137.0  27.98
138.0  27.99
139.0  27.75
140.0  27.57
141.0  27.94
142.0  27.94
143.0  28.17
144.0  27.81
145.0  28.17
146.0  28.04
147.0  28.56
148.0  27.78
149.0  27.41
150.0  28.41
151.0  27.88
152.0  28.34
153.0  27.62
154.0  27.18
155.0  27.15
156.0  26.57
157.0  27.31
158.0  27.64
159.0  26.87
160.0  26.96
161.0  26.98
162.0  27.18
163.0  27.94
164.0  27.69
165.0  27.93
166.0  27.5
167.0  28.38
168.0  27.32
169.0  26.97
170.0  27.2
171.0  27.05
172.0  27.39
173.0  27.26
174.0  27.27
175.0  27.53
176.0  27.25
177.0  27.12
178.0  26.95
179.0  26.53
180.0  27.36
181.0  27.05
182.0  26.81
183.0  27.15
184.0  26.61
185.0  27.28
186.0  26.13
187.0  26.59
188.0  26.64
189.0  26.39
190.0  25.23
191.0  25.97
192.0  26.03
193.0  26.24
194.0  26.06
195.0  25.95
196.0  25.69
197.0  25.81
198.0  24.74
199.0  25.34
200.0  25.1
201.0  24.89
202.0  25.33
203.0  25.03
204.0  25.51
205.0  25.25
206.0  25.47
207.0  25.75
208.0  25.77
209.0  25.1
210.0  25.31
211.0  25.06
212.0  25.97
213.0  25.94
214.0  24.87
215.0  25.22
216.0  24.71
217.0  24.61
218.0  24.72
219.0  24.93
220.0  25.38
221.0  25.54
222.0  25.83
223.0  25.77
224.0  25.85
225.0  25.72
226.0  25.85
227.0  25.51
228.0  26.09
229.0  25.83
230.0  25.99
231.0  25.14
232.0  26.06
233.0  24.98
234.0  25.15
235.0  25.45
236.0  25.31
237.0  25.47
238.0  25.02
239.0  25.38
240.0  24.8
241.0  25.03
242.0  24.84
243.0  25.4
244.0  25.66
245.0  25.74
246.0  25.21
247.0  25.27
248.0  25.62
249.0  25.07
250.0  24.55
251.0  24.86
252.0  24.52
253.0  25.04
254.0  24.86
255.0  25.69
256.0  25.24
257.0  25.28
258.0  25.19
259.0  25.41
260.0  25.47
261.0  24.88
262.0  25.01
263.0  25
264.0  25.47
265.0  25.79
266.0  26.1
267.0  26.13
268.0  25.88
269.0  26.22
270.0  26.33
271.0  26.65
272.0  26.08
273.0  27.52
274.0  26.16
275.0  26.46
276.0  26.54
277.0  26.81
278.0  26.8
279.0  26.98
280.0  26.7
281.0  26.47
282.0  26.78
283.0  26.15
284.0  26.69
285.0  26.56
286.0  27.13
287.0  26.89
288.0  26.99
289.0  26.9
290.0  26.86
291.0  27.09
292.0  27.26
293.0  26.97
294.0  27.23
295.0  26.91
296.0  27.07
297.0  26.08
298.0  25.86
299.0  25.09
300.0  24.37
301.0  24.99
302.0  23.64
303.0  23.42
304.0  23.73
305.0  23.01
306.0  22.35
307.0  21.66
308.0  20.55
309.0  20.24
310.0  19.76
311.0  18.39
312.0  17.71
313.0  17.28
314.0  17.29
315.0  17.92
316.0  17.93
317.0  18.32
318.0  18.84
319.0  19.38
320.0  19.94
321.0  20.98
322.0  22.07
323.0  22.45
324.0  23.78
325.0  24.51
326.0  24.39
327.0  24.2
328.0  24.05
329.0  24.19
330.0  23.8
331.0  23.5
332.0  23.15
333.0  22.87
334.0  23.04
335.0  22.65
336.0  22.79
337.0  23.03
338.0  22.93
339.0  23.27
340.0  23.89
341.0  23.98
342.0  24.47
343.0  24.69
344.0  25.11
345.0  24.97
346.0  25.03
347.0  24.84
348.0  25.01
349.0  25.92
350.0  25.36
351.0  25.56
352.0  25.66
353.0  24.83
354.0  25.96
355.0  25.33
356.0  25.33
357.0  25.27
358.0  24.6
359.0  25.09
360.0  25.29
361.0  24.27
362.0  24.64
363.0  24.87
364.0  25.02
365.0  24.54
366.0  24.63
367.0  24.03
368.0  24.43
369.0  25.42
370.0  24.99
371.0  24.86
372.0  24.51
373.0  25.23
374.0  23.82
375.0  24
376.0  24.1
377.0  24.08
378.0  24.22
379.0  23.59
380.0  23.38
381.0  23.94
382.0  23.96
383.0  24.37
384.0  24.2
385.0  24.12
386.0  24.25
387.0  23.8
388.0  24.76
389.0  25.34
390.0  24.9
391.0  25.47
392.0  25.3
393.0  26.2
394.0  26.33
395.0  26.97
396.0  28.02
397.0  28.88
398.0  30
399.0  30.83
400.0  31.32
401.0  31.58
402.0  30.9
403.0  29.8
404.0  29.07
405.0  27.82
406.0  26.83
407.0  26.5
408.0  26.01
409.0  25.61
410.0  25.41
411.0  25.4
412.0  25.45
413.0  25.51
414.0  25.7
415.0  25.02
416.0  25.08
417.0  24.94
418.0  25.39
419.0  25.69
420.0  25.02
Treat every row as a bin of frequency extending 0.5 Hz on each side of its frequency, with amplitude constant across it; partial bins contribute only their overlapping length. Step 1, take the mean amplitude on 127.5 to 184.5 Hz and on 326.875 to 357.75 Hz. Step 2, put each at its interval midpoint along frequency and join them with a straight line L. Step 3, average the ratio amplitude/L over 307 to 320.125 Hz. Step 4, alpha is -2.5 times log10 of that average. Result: 0.30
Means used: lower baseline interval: 27.5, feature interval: 18.8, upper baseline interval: 24.3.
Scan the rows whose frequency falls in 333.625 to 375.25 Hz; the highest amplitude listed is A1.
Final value 25.96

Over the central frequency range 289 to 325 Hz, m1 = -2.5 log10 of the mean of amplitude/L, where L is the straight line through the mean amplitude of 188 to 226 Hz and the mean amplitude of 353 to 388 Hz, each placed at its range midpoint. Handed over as 0.11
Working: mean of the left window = 25.5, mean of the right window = 24.5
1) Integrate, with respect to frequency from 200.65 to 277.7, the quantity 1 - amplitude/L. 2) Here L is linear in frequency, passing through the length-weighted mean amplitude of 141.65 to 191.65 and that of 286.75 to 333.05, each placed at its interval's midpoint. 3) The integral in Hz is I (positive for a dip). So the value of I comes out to -1.2 Hz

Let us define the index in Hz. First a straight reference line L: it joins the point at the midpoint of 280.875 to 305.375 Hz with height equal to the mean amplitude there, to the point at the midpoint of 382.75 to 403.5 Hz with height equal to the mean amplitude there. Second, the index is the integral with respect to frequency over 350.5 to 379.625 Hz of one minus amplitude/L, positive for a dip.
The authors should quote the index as 2.2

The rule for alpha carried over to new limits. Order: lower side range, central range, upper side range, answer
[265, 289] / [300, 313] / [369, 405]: 0.22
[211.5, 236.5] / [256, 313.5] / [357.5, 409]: 0.02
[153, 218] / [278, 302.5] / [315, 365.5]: -0.08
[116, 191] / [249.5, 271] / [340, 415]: 0.05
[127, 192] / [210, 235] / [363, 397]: 0.05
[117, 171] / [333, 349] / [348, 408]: 0.09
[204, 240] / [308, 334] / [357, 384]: 0.17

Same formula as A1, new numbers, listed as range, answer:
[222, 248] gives 26.09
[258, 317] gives 27.52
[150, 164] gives 28.41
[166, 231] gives 28.38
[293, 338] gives 27.23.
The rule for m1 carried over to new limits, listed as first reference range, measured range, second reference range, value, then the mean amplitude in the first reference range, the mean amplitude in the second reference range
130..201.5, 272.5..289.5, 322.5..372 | -0.06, 27.1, 24.4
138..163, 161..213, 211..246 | 0.01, 27.6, 25.4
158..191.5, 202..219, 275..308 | 0.06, 27.1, 25.8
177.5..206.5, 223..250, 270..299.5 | 0.04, 26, 26.7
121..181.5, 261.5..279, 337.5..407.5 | 0.01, 27.7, 25.5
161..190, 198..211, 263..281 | 0.07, 27.1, 26.4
